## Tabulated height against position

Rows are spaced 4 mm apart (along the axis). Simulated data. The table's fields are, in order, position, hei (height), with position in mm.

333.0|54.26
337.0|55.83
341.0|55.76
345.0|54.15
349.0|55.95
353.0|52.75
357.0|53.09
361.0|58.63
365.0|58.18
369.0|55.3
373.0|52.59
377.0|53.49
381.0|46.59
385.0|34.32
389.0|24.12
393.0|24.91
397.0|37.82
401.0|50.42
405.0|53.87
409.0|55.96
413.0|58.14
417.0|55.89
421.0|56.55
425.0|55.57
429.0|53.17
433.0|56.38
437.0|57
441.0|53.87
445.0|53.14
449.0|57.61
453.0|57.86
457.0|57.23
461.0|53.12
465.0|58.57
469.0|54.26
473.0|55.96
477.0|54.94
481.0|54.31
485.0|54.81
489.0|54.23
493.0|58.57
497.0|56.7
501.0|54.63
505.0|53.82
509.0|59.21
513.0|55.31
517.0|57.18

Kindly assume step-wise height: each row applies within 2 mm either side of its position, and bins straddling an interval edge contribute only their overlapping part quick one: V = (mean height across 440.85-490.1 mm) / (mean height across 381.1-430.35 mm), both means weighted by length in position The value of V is 1.2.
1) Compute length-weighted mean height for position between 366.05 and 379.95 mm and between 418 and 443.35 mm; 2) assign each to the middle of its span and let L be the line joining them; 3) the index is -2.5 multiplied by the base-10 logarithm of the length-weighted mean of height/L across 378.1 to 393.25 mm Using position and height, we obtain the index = 0.482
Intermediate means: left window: 53.6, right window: 55.4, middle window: 34.6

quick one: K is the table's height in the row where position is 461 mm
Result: 53.12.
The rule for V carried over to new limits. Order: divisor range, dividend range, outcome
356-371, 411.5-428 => 1.00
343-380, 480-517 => 1.02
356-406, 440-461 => 1.21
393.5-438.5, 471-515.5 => 1.06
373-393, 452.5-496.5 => 1.41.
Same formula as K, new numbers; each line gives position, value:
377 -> 53.49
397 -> 37.82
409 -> 55.96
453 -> 57.86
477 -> 54.94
